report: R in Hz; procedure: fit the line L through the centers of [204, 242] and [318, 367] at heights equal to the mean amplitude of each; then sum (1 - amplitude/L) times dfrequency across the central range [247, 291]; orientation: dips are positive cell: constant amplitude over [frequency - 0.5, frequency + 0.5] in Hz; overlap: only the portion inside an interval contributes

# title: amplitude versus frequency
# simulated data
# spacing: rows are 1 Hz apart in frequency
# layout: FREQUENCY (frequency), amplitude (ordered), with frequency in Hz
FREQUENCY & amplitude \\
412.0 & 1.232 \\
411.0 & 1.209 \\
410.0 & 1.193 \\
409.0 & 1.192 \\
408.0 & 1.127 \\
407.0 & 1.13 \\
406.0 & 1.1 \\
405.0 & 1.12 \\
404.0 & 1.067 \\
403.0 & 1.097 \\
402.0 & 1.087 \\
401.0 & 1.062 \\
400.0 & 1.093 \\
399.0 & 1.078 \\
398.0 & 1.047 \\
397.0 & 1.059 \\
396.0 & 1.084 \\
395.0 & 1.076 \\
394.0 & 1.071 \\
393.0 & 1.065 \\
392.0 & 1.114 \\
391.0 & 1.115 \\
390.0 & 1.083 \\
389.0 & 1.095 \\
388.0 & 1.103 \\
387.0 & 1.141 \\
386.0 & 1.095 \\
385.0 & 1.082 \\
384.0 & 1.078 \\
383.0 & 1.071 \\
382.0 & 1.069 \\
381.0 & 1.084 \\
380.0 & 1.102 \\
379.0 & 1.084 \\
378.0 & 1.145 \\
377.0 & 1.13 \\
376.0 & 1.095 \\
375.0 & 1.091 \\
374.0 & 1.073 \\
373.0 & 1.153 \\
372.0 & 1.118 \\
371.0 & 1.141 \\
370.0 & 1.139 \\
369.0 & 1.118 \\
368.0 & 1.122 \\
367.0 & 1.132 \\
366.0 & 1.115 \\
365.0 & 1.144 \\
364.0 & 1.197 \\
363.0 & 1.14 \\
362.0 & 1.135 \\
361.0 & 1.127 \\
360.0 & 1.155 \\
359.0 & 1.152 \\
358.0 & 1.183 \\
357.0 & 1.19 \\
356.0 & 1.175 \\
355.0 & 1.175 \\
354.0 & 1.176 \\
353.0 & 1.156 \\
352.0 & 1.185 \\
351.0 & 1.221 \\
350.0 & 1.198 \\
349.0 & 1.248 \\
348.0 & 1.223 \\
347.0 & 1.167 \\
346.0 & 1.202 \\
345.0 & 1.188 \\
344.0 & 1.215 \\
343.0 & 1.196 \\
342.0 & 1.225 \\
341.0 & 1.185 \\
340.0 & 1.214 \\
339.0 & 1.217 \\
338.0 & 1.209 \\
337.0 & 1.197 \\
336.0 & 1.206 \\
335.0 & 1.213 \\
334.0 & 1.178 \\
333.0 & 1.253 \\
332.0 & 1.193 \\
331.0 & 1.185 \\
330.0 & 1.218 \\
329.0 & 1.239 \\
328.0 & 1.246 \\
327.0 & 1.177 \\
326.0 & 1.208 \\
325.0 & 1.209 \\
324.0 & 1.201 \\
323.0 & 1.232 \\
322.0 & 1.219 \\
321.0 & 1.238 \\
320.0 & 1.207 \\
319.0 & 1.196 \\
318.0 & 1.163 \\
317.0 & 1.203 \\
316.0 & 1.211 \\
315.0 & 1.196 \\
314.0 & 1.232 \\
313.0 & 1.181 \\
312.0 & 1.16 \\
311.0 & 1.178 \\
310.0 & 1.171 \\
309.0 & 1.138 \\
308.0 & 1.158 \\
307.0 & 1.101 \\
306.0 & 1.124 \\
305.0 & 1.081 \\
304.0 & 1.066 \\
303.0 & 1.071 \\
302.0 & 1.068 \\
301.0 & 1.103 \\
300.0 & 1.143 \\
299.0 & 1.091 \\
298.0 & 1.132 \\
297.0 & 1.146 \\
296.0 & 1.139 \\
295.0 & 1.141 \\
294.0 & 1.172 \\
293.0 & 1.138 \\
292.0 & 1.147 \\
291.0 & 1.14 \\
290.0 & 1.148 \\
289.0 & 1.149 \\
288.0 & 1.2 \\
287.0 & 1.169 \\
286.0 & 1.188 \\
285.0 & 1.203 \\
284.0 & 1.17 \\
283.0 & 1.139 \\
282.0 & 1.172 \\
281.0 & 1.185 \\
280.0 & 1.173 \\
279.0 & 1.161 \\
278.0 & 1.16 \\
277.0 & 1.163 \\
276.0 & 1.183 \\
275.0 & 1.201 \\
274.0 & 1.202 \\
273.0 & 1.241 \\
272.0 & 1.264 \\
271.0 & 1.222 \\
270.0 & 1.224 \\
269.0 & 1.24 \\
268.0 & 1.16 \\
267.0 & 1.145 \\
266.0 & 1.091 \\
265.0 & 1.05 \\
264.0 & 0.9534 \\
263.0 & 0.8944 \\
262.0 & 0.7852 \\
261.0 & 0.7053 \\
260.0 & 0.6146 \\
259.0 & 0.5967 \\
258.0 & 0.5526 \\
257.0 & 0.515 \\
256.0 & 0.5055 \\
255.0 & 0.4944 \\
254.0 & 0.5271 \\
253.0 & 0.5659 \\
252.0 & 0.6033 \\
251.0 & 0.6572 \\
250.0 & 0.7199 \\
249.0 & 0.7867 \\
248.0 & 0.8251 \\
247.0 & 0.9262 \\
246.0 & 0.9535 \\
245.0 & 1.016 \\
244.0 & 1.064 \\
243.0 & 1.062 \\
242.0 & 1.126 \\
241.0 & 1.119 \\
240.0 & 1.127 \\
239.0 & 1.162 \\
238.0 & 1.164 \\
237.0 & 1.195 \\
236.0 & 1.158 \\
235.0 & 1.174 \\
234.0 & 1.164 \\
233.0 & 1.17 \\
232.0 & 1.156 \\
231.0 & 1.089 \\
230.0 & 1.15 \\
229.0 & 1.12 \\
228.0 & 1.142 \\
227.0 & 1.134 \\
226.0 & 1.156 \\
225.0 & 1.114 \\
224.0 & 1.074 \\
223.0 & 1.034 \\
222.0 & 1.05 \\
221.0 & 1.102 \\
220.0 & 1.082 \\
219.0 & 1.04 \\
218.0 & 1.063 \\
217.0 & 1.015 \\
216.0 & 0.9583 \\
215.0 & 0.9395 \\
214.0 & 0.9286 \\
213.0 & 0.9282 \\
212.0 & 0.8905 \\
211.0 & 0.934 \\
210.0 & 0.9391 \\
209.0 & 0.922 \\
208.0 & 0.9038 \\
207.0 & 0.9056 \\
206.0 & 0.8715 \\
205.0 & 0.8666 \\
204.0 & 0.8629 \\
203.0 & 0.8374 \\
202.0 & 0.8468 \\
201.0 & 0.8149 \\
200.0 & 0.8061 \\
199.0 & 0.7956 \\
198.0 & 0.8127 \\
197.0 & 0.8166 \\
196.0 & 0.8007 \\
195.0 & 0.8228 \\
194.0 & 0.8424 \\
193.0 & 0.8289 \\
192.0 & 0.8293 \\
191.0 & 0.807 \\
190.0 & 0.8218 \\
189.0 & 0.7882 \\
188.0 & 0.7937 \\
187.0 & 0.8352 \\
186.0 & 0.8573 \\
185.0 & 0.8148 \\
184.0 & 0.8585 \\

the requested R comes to 5.3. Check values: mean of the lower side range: 1.05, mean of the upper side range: 1.19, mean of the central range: 0.976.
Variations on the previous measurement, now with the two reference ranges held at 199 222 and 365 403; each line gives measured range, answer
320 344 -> -3.7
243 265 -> 5.2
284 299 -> -2.2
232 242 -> -2.1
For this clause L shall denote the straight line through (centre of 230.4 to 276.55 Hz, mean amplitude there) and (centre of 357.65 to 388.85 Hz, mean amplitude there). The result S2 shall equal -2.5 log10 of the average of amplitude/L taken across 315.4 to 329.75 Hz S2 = -0.15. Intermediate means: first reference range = 0.965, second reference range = 1.12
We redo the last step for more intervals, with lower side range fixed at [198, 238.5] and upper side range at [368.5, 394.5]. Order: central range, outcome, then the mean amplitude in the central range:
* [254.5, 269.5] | 0.25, 0.82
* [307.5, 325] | -0.12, 1.19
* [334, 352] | -0.12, 1.21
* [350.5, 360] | -0.09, 1.18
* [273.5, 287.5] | -0.13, 1.18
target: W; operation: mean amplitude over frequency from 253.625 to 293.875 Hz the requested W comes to 1.03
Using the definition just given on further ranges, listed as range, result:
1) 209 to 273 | 0.975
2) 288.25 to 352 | 1.18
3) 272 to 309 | 1.15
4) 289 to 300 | 1.14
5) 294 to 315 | 1.13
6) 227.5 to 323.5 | 1.06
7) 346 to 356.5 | 1.19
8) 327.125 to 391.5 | 1.16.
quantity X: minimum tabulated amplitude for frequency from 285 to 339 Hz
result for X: 1.066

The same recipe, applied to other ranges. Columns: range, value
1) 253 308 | 0.4944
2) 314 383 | 1.069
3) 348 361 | 1.127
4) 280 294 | 1.138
